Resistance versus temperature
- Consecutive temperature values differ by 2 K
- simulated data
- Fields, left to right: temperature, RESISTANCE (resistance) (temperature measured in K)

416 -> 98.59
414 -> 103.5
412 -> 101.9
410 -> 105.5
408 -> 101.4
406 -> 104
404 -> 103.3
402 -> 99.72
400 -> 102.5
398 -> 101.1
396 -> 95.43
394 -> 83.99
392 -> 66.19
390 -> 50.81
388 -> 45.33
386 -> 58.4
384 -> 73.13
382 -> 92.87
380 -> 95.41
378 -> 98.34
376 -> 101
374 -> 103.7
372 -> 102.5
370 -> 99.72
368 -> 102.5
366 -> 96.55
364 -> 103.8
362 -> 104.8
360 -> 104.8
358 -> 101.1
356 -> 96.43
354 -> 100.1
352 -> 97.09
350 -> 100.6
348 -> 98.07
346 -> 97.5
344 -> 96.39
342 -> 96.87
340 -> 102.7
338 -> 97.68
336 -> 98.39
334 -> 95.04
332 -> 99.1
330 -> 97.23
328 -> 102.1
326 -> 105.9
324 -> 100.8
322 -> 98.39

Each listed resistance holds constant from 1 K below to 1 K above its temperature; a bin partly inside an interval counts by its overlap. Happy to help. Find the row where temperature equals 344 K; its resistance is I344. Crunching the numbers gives 96.39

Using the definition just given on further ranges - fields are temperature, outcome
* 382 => 92.87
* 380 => 95.41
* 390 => 50.81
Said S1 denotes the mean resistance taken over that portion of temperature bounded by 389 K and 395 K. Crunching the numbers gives 67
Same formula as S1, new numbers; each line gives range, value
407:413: 103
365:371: 99.6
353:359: 99.2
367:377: 102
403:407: 104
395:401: 99.7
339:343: 99.8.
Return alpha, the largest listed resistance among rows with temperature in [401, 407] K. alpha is 104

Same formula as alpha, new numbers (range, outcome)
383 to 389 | 73.13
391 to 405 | 103.3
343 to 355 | 100.6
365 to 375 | 103.7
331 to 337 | 99.1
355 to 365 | 104.8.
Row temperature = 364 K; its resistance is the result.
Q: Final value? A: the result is 103.8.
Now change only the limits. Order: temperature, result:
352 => 97.09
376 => 101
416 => 98.59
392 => 66.19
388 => 45.33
